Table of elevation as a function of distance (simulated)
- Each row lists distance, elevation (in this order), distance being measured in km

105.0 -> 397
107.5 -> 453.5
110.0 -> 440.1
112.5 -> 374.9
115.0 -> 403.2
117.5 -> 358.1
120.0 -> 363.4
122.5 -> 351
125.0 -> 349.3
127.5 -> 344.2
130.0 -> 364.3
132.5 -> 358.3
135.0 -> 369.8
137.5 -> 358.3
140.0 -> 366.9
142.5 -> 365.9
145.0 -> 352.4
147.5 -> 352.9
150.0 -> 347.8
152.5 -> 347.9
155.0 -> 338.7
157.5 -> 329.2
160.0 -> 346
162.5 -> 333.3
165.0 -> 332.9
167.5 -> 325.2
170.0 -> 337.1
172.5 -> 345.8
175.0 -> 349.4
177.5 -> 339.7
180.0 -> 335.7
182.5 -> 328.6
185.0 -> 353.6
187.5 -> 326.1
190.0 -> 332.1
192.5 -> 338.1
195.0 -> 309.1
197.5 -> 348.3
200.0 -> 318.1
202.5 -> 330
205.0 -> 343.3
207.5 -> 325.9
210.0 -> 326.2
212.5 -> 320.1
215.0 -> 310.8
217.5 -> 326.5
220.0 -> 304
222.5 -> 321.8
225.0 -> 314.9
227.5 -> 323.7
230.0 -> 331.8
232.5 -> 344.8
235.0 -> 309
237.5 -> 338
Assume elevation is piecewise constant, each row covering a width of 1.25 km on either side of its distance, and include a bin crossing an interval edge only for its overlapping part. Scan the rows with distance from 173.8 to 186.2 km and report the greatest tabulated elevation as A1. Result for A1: 353.6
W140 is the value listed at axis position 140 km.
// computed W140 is 366.9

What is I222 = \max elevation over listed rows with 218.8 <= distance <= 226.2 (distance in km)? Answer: 321.8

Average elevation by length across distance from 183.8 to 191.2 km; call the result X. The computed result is 337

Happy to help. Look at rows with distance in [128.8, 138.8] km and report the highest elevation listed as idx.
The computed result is 369.8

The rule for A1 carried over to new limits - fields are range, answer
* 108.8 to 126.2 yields 440.1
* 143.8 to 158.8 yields 352.9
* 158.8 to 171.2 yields 346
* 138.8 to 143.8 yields 366.9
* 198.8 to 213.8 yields 343.3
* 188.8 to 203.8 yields 348.3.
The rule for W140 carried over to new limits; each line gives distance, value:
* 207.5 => 325.9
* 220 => 304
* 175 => 349.4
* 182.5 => 328.6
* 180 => 335.7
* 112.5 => 374.9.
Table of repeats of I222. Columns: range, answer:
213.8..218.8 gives 326.5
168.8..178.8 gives 349.4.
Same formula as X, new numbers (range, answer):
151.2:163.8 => 339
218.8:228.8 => 316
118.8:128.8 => 352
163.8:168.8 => 329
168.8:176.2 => 344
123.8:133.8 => 354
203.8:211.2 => 332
